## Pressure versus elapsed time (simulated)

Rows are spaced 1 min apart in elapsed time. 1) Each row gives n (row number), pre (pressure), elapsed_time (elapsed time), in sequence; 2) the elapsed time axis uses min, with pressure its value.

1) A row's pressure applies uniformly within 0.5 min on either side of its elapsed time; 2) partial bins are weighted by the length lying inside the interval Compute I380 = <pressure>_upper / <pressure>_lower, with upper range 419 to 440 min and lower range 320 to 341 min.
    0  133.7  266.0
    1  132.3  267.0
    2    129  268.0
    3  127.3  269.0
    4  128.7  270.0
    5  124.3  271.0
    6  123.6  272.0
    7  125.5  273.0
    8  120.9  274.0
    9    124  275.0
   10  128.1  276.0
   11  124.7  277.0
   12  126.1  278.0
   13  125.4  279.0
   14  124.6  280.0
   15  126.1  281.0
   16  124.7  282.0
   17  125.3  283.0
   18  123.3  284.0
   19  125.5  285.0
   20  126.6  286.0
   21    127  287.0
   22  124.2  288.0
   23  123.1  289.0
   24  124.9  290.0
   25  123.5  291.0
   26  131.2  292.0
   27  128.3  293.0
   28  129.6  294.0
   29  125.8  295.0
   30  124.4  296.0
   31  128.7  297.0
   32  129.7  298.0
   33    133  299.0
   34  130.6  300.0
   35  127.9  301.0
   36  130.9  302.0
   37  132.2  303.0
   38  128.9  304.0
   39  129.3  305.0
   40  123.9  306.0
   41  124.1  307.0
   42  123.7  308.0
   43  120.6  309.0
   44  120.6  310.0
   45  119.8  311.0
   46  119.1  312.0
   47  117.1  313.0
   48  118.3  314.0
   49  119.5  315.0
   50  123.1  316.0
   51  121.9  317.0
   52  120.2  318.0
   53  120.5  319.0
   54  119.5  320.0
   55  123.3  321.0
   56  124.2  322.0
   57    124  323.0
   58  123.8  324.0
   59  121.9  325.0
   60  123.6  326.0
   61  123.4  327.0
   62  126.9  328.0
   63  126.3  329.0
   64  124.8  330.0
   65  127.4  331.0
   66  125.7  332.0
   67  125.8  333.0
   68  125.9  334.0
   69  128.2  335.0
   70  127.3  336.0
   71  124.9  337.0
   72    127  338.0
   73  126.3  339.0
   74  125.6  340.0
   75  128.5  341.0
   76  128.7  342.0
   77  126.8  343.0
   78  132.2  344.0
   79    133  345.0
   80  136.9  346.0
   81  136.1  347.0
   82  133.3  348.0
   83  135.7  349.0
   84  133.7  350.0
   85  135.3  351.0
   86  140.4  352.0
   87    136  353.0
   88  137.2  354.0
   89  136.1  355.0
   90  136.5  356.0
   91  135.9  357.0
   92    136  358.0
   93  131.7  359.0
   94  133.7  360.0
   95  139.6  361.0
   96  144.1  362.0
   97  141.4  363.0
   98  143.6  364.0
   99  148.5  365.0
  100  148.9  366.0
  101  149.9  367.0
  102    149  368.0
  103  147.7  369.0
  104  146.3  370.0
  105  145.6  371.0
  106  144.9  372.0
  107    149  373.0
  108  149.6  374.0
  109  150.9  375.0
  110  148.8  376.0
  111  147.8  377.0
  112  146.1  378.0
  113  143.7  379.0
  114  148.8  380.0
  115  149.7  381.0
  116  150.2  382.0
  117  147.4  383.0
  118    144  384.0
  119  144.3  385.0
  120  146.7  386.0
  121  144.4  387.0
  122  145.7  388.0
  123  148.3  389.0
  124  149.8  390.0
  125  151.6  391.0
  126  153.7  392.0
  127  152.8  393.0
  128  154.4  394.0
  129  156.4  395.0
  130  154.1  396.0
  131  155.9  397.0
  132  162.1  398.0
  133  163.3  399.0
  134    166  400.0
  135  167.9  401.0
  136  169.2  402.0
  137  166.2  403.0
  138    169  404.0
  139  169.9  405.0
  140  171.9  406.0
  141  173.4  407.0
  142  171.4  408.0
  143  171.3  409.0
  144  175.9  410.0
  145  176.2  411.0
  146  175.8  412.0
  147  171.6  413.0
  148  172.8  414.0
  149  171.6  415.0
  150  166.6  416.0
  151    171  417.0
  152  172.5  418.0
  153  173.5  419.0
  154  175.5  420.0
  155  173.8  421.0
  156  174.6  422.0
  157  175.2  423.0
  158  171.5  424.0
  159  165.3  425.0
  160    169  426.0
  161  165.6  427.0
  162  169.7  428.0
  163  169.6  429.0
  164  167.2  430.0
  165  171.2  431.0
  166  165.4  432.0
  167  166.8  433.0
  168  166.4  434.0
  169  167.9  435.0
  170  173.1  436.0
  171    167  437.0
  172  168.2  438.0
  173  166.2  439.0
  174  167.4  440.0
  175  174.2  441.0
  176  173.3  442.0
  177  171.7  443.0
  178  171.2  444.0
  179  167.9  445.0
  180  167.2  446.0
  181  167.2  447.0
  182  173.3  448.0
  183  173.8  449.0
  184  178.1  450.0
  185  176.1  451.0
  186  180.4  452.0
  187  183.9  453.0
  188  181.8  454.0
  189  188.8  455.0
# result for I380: 1.35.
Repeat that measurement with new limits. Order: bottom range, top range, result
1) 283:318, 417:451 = 1.36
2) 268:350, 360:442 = 1.27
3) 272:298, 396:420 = 1.35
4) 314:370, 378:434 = 1.24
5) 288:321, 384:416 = 1.30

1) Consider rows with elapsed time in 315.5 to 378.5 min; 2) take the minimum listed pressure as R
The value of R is 119.5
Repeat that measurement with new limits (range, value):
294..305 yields 124.4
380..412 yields 144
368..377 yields 144.9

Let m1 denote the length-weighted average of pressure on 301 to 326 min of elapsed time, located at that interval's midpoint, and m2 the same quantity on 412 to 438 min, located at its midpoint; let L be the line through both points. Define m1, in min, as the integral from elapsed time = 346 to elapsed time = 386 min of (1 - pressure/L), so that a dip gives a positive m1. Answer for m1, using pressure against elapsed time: 0.70 min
